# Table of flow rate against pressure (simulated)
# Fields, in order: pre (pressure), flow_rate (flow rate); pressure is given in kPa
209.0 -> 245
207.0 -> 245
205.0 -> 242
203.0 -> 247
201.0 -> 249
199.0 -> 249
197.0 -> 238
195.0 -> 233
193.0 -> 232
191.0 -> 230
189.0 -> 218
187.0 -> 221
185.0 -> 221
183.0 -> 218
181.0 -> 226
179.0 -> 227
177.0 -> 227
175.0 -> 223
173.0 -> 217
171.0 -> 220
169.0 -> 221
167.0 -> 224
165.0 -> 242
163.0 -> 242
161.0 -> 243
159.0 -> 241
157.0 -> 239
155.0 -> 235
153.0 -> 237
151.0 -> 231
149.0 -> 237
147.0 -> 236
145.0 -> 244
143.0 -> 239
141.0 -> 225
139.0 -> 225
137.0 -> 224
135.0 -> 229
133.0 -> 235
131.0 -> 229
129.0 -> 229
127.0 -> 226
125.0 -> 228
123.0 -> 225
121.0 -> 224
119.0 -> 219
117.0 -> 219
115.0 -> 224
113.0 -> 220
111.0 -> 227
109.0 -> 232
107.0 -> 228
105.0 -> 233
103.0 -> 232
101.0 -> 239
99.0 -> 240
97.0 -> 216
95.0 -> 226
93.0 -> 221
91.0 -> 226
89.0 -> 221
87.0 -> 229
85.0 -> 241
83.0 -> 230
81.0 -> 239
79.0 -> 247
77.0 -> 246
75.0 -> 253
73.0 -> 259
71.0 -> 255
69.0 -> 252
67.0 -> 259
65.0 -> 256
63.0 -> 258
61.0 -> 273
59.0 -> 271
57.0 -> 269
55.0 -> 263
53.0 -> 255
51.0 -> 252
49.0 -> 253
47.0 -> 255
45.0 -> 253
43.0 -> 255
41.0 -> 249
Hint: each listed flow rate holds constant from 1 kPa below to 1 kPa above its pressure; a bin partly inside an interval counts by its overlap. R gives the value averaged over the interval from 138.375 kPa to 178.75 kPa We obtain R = 232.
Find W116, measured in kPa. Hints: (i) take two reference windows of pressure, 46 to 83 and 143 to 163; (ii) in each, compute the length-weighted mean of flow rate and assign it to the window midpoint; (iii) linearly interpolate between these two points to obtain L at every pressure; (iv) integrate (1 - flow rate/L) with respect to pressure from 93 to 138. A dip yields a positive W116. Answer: 3.36 kPa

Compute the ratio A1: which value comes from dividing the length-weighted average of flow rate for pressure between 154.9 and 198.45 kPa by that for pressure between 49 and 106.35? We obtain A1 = 0.93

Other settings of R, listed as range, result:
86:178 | 229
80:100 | 229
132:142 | 228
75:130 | 230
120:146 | 229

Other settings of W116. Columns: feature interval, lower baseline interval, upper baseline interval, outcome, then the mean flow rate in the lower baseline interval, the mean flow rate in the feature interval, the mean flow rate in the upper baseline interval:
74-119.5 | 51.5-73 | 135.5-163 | 3.6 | 261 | 231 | 235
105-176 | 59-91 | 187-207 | 3.6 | 248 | 230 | 237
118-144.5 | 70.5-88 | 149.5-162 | 1.3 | 244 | 228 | 238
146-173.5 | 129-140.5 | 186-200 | -0.5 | 228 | 234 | 232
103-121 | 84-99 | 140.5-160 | 0.4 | 227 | 226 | 237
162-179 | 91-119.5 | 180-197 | -0.1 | 227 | 227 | 226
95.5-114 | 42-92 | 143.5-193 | 1.0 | 251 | 230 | 230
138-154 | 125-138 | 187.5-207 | -0.3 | 229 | 234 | 238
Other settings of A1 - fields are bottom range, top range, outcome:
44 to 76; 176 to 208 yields 0.90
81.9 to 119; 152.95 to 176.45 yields 1.02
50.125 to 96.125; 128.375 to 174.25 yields 0.94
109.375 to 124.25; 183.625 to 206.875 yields 1.05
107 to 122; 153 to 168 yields 1.06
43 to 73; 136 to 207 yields 0.90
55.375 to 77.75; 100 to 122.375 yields 0.87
